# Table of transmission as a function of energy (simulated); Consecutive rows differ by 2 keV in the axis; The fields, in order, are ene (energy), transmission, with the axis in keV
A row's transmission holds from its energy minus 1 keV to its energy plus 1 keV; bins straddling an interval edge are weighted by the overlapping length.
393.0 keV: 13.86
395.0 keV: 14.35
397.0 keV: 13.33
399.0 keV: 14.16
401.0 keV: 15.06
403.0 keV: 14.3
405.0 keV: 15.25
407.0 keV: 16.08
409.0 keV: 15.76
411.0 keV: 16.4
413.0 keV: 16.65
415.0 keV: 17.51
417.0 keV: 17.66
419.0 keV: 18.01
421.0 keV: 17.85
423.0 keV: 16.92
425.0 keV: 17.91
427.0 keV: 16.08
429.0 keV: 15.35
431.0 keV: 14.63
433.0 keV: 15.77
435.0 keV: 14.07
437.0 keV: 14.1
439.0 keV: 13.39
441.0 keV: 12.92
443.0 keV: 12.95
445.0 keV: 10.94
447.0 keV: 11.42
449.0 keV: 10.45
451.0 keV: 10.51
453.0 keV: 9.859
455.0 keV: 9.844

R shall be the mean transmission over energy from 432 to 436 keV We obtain 14.9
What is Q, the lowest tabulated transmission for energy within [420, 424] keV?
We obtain 16.92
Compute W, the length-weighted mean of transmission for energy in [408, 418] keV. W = 16.8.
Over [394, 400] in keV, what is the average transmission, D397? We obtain 13.9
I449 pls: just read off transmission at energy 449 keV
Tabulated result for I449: 10.45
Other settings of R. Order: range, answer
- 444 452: 10.8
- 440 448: 12.1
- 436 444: 13.3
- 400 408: 15.2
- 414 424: 17.6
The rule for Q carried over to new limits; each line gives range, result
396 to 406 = 13.33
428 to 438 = 14.07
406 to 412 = 15.76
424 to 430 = 15.35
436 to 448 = 10.94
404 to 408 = 15.25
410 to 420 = 16.4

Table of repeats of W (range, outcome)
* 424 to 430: 16.4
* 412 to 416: 17.1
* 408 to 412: 16.1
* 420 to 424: 17.4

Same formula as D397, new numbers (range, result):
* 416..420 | 17.8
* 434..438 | 14.1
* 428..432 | 15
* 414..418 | 17.6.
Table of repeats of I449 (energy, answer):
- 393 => 13.86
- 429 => 15.35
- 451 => 10.51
